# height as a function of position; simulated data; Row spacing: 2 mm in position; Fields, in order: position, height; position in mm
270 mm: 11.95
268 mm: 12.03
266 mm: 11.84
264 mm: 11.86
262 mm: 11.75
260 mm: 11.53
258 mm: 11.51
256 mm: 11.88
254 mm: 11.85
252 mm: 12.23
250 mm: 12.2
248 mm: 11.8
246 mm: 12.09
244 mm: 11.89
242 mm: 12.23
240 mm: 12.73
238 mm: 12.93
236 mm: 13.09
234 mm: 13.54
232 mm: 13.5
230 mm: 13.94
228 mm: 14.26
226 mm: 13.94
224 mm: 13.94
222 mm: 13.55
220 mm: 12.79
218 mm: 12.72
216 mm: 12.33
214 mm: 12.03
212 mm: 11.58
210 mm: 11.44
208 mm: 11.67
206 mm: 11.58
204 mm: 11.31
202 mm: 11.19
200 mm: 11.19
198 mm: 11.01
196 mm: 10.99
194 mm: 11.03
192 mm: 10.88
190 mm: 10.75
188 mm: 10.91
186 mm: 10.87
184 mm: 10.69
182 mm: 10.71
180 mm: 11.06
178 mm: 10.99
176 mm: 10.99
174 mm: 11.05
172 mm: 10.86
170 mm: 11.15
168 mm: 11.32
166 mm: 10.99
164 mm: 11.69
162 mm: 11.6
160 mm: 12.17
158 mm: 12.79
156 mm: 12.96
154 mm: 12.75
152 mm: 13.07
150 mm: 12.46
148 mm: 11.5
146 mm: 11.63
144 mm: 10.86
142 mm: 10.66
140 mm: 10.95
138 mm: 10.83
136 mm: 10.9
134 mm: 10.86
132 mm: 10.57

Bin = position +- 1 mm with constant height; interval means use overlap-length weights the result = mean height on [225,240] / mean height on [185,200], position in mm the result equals 1.24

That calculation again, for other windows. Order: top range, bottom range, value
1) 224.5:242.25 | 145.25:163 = 1.09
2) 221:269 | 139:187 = 1.10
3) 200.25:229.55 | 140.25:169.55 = 1.05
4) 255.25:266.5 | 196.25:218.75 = 1.01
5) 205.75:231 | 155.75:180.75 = 1.11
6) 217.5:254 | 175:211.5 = 1.17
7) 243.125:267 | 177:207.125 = 1.08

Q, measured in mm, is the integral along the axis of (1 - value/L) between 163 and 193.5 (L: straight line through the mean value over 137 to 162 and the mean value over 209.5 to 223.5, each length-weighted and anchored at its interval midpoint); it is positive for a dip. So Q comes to 2.8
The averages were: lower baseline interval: 11.9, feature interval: 11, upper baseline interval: 12.4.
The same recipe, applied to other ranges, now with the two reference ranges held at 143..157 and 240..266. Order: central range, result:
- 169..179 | 0.9 mm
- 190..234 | -0.7 mm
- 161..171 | 0.6 mm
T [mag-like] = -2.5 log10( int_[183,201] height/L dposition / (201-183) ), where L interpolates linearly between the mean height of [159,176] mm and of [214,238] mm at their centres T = 0.12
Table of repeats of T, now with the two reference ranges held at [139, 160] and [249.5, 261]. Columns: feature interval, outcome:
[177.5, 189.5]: 0.10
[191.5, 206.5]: 0.07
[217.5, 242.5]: -0.13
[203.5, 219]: 0.00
